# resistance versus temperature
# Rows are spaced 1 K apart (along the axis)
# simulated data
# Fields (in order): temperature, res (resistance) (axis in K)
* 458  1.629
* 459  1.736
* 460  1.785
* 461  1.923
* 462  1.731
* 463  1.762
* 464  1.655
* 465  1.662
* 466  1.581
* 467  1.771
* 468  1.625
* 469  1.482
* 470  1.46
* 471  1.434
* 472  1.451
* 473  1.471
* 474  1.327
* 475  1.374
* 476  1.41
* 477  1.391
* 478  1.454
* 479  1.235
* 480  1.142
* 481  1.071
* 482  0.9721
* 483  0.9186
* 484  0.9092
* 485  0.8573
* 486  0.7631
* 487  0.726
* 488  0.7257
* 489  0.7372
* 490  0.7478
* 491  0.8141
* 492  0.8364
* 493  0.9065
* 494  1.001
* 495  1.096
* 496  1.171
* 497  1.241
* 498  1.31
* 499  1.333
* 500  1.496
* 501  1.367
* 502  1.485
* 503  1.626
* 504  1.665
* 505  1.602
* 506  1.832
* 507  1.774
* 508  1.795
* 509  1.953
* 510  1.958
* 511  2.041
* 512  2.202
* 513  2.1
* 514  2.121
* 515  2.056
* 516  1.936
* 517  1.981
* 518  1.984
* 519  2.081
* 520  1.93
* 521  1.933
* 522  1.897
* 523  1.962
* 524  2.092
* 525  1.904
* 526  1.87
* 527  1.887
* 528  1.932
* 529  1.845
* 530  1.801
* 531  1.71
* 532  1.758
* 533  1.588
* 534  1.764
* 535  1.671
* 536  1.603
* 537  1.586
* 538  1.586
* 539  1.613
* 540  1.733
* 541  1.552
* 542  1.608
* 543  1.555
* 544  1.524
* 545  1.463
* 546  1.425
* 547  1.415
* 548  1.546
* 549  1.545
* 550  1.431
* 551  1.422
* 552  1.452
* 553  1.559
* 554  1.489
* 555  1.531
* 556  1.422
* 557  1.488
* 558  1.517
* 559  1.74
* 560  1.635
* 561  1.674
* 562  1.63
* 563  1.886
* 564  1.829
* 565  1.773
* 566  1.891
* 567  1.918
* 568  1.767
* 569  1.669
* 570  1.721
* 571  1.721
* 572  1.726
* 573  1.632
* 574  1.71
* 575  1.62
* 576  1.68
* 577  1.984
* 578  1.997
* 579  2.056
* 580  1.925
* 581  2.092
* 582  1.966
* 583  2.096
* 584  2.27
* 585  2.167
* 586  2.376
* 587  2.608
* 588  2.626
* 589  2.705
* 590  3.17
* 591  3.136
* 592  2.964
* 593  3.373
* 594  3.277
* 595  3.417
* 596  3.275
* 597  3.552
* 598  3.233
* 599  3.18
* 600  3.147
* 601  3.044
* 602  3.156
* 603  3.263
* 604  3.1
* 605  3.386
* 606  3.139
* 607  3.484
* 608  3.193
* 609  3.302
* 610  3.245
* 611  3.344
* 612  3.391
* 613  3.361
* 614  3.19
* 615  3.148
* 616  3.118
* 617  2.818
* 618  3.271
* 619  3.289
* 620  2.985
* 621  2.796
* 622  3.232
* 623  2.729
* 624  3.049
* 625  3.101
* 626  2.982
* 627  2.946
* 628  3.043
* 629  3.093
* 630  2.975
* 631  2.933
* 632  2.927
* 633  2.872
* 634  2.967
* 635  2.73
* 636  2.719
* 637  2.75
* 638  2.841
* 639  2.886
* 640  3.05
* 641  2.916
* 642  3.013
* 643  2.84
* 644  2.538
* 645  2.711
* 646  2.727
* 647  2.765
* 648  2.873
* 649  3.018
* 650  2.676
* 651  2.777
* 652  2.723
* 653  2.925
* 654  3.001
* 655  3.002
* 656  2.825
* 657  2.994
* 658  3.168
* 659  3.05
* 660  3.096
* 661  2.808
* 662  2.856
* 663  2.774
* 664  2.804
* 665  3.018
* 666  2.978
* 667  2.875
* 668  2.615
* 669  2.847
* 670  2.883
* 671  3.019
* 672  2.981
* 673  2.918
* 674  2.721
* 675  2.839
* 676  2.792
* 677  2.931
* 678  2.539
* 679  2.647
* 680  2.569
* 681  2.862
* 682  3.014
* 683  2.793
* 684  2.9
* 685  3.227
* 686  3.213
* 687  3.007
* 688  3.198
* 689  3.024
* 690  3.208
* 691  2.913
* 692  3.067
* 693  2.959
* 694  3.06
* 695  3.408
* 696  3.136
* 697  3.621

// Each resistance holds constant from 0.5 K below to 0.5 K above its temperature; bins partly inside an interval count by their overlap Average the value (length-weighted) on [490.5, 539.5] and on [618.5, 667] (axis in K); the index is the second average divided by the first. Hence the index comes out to 1.7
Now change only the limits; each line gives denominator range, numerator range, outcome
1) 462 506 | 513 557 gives 1.35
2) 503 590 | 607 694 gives 1.62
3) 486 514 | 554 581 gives 1.25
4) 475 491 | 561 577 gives 1.73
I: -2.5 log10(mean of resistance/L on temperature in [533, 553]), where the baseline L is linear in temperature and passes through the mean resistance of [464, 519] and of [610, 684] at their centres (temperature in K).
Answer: 0.23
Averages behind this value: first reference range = 1.42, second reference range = 2.92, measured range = 1.55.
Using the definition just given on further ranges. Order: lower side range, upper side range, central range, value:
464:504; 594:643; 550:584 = 0.34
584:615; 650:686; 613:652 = 0.03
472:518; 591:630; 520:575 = 0.27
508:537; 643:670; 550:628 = -0.04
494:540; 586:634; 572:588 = 0.30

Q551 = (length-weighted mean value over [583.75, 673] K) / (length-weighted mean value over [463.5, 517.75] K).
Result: 2.1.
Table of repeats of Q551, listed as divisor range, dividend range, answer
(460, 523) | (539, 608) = 1.46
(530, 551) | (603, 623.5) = 2.01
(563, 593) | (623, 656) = 1.36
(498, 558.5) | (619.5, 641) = 1.71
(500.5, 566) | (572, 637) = 1.64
